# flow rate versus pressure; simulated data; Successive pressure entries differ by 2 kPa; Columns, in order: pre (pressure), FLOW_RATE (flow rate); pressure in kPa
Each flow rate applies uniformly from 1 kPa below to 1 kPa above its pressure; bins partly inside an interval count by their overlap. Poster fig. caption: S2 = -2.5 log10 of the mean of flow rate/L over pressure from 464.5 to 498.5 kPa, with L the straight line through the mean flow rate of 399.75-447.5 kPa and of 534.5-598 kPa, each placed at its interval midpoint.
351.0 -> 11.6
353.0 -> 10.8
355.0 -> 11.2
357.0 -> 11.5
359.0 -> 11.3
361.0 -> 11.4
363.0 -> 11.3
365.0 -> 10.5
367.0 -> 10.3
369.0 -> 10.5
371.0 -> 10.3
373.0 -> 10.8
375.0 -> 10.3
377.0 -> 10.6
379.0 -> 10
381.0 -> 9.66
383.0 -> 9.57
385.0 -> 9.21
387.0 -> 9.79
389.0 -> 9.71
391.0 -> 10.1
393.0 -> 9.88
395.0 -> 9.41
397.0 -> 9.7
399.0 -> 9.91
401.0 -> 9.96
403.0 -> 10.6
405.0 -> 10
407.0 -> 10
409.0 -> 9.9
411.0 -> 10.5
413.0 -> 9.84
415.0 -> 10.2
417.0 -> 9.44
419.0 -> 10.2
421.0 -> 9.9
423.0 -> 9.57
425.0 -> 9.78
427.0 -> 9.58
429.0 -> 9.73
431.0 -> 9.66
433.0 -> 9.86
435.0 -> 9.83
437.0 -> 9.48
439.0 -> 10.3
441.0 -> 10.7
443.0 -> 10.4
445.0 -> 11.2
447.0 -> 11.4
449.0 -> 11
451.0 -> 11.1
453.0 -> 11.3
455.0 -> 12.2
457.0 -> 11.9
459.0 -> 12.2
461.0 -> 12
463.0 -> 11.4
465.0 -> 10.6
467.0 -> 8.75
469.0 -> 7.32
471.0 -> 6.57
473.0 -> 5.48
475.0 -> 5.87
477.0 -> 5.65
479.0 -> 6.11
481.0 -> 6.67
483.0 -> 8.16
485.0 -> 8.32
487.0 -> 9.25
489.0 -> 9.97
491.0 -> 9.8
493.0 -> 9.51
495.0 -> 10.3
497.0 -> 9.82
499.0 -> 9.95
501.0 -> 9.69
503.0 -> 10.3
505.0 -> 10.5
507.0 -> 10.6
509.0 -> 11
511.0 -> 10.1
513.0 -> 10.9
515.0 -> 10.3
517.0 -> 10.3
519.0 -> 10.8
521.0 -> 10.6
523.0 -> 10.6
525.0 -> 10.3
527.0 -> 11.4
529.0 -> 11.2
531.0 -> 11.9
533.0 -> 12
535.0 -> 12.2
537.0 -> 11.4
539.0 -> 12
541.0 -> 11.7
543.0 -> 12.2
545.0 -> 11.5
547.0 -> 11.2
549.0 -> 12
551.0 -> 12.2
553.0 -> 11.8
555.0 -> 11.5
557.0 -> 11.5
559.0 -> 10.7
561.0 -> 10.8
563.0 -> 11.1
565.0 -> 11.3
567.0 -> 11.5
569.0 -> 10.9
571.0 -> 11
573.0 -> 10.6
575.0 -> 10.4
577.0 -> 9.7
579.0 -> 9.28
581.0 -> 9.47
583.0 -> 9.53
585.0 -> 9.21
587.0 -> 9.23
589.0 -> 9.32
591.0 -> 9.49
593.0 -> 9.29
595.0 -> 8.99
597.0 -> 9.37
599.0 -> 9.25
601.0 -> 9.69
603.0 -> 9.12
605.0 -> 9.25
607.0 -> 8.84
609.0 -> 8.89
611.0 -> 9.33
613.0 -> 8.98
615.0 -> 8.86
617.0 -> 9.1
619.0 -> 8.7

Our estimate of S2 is 0.261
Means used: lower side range 10.1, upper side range 10.7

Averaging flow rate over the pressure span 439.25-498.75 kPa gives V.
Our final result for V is 9.5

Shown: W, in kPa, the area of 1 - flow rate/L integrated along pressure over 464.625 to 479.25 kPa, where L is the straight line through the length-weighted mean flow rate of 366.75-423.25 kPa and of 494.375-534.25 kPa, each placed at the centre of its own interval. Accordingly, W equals 4.9 kPa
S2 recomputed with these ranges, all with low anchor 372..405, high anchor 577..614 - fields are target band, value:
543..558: -0.237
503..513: -0.109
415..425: 0.003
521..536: -0.192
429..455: -0.084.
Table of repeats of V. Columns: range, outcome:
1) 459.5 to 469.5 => 10.3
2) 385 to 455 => 10.1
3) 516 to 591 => 10.9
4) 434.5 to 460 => 11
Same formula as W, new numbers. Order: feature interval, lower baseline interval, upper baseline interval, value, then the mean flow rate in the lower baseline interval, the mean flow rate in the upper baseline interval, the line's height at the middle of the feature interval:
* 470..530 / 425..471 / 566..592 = 5.3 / 10.4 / 9.97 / 10.3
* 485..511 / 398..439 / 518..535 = 2.0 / 9.91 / 11.2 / 10.8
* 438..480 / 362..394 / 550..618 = 1.7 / 10.2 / 9.98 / 10.1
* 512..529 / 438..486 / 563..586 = -1.4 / 9.44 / 10.3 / 9.89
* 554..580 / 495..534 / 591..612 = -2.7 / 10.6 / 9.22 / 9.78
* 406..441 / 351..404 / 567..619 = 0.9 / 10.3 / 9.51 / 10.2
